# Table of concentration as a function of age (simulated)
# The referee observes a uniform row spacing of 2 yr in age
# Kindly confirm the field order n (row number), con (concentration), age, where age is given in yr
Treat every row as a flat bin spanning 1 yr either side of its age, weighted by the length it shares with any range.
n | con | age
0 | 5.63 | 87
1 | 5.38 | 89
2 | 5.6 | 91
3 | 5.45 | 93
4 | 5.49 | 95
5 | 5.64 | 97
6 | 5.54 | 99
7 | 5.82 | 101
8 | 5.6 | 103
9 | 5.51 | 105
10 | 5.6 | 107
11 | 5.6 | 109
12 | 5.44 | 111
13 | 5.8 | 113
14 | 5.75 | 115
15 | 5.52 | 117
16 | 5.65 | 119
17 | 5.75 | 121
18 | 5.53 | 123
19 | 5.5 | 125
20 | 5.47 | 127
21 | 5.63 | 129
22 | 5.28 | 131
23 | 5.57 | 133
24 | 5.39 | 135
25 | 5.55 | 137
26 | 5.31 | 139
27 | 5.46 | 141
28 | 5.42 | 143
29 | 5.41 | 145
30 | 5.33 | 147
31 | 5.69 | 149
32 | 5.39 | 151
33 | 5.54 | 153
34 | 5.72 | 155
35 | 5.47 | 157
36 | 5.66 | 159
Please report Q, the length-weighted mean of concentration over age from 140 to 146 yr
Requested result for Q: 5.43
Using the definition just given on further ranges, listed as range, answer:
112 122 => 5.69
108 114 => 5.61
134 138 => 5.47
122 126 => 5.52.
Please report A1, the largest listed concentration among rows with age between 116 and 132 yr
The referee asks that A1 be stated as 5.75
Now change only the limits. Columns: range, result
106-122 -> 5.8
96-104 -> 5.82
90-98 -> 5.64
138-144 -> 5.46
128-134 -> 5.63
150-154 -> 5.54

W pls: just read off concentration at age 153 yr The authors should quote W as 5.54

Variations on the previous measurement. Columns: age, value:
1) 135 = 5.39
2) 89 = 5.38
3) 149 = 5.69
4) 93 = 5.45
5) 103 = 5.6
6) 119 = 5.65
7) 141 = 5.46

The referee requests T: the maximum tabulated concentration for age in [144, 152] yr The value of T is 5.69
